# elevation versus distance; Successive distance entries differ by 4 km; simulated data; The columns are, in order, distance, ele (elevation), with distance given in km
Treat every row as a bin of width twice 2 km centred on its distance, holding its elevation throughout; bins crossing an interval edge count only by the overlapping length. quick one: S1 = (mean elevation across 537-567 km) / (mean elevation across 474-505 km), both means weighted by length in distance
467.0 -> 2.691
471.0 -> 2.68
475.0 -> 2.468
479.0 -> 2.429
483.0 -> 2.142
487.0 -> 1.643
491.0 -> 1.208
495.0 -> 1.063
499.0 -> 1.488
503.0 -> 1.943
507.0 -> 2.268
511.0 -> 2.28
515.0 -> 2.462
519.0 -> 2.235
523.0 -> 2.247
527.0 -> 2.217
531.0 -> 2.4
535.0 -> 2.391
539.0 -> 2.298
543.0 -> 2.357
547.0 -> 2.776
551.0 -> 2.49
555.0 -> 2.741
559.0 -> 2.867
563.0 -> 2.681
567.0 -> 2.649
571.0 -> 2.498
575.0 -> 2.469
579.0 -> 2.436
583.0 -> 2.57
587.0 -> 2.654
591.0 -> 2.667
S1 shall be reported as 1.47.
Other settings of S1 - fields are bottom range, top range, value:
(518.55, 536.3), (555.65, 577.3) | 1.15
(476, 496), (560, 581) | 1.45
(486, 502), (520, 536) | 1.68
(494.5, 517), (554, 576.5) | 1.34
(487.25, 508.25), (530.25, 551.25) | 1.56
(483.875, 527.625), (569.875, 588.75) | 1.32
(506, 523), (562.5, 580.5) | 1.10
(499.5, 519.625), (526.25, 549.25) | 1.11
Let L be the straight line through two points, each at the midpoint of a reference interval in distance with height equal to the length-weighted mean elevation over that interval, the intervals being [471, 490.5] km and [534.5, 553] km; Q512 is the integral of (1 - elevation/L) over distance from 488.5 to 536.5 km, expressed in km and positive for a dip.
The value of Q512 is 6.5 km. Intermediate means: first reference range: 2.15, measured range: 2.01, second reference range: 2.47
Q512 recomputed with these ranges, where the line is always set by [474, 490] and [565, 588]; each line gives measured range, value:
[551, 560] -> -1.05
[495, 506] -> 2.70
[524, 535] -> 0.00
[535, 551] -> -0.57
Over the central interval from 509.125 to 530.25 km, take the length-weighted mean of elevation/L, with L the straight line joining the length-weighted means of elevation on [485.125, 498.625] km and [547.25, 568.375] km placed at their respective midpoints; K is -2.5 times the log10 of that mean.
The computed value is -0.21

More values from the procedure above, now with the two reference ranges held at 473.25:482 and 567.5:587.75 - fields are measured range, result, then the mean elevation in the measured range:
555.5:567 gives -0.10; 2.75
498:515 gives 0.18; 2.08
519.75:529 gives 0.11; 2.23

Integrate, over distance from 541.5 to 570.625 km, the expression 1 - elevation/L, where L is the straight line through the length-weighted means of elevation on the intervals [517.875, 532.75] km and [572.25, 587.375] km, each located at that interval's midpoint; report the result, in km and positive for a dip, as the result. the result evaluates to -2.8 km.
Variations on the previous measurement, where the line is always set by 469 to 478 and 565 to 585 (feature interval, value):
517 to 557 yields 1.9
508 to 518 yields 0.8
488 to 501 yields 6.5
